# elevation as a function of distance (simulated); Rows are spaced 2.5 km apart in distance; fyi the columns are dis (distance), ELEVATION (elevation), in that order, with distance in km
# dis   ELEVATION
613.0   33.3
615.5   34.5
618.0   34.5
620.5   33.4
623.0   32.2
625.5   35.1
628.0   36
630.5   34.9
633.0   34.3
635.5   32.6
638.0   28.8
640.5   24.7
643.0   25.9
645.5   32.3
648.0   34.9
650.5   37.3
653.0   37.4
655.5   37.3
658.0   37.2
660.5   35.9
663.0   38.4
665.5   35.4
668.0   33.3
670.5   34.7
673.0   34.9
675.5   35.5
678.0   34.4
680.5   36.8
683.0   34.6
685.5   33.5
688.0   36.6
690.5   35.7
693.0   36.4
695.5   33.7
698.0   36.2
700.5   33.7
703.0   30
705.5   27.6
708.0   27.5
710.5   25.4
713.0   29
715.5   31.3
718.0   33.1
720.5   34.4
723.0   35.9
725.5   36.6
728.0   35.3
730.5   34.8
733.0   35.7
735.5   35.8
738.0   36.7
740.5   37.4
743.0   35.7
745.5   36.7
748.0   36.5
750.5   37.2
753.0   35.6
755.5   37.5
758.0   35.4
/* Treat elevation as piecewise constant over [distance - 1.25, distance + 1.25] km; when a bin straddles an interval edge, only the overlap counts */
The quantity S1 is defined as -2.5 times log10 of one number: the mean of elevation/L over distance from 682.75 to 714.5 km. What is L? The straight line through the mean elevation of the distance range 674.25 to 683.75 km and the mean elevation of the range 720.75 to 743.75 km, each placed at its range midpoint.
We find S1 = 0.11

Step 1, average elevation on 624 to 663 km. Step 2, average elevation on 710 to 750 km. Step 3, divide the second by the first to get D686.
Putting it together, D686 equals 1.0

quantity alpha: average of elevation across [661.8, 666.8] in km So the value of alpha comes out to 36.8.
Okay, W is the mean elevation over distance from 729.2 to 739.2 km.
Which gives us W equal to 35.7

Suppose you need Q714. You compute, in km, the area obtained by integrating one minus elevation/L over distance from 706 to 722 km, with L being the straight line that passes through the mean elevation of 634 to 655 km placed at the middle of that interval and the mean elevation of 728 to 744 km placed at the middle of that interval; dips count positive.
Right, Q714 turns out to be 2.3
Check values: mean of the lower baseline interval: 32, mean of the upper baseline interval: 36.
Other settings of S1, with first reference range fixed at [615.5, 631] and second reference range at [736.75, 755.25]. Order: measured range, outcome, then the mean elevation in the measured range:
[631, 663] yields 0.04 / 33.5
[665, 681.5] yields 0.01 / 35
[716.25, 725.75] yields 0.05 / 34.6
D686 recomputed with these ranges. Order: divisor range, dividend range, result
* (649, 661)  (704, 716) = 0.76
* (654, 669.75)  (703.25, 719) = 0.80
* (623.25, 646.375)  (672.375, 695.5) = 1.12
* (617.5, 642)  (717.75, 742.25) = 1.10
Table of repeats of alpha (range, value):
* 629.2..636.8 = 33.9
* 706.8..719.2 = 29.3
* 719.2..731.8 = 35.4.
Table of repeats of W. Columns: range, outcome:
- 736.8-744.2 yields 36.6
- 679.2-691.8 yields 35.4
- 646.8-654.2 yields 36.5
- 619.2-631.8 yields 34.3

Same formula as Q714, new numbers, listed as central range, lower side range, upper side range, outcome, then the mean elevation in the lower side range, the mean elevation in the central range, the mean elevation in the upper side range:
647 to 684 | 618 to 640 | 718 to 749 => -1.9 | 33.2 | 35.9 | 35.8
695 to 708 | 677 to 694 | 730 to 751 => 1.4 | 35.4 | 31.7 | 36.3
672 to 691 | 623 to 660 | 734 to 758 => -0.3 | 33.5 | 35.2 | 36.5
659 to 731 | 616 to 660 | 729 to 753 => 2.4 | 33.5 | 33.8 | 36.2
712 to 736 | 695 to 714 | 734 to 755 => -0.6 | 30.3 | 34.2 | 36.5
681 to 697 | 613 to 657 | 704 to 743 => -0.9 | 33.3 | 35.2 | 33.2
